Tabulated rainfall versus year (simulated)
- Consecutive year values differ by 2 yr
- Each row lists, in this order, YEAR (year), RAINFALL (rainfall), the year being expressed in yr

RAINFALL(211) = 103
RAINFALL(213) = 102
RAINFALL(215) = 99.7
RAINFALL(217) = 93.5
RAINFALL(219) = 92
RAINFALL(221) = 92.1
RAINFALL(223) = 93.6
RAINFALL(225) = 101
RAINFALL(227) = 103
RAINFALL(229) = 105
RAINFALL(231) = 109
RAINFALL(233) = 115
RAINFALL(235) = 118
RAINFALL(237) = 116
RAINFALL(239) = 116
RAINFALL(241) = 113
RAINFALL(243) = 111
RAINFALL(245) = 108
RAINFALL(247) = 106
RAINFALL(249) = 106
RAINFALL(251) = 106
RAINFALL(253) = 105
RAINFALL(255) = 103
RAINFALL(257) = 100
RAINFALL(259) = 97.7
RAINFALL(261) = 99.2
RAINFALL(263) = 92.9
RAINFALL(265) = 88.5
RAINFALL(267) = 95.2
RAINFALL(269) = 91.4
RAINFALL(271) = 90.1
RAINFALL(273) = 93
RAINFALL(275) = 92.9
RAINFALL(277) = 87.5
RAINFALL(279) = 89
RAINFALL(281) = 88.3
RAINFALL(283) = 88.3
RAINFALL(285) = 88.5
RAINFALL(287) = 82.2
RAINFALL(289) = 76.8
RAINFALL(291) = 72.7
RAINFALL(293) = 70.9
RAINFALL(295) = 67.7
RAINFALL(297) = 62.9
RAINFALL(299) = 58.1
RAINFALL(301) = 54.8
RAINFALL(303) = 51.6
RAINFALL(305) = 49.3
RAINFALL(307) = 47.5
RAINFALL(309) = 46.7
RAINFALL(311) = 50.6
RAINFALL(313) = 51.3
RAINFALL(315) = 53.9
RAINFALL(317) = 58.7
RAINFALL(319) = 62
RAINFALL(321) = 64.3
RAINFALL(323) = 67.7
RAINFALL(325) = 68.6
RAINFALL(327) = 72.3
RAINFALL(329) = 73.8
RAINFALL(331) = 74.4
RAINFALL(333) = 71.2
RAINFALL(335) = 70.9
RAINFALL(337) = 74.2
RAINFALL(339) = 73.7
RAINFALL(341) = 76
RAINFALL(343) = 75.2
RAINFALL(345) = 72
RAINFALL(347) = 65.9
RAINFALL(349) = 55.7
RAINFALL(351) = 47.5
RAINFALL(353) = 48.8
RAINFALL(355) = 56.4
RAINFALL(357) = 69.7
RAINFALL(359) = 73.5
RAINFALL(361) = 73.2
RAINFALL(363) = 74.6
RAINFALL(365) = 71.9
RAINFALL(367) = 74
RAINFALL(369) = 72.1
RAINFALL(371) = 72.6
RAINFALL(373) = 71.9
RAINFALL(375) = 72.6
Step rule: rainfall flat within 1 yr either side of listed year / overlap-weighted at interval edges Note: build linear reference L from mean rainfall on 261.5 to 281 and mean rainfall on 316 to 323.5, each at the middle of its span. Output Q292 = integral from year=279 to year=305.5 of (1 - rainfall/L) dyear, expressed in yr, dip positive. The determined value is 2.8 yr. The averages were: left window 91.2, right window 62.9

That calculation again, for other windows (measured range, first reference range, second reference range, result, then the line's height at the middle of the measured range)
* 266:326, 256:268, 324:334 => 9.7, 83.6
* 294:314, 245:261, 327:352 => 7.1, 83.3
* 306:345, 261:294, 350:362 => 3.1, 71.5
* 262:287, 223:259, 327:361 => 1.2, 94.6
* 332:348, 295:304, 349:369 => -2.4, 63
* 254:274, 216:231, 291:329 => -3.8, 80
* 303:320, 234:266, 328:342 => 6.1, 82.3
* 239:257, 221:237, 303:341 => -1.9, 97.3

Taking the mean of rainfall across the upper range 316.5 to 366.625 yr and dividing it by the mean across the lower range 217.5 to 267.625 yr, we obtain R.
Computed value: 0.65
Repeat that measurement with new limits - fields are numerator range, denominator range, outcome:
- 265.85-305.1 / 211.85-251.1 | 0.74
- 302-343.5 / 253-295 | 0.71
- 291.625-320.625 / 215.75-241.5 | 0.54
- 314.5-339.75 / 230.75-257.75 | 0.62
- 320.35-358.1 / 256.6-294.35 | 0.76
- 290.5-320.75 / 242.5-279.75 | 0.58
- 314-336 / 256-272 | 0.71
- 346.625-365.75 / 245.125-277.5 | 0.65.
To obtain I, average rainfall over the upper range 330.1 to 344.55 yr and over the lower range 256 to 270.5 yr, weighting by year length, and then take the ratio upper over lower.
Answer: 0.78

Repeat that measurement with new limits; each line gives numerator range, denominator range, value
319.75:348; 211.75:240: 0.69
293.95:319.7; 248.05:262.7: 0.54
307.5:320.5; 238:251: 0.49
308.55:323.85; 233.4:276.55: 0.56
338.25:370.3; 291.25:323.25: 1.17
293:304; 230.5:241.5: 0.52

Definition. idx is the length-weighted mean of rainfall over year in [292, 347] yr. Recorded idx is 63.8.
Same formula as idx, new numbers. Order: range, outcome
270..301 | 79.8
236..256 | 109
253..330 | 75.4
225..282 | 102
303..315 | 49.7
